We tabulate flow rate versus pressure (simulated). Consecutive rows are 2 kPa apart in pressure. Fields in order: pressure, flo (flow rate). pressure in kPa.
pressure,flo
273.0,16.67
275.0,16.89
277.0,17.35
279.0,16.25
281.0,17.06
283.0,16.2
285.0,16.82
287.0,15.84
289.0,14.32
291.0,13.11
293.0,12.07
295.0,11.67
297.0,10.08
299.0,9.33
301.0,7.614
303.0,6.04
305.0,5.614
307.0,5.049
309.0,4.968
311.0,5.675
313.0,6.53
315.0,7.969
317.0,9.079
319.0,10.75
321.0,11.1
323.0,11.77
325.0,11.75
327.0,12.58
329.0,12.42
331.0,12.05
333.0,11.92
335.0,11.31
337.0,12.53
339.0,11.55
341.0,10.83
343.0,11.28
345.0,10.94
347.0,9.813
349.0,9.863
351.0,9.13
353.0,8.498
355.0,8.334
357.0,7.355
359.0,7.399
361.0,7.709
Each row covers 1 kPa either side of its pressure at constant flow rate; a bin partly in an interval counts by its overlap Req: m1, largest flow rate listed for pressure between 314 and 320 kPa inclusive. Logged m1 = 10.75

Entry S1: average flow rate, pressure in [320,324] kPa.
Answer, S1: 11.4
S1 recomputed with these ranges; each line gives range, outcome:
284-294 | 14.4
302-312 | 5.47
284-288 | 16.3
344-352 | 9.94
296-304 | 8.27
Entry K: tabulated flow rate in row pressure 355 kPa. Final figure 8.334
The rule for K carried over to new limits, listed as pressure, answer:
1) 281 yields 17.06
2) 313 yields 6.53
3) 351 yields 9.13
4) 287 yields 15.84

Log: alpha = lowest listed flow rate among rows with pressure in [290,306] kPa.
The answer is 5.614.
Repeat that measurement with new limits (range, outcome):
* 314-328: 7.969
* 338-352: 9.13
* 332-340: 11.31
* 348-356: 8.334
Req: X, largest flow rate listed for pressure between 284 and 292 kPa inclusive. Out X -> 16.82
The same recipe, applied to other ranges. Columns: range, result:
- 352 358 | 8.498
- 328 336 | 12.42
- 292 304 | 12.07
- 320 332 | 12.58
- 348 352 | 9.863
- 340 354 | 11.28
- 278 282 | 17.06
